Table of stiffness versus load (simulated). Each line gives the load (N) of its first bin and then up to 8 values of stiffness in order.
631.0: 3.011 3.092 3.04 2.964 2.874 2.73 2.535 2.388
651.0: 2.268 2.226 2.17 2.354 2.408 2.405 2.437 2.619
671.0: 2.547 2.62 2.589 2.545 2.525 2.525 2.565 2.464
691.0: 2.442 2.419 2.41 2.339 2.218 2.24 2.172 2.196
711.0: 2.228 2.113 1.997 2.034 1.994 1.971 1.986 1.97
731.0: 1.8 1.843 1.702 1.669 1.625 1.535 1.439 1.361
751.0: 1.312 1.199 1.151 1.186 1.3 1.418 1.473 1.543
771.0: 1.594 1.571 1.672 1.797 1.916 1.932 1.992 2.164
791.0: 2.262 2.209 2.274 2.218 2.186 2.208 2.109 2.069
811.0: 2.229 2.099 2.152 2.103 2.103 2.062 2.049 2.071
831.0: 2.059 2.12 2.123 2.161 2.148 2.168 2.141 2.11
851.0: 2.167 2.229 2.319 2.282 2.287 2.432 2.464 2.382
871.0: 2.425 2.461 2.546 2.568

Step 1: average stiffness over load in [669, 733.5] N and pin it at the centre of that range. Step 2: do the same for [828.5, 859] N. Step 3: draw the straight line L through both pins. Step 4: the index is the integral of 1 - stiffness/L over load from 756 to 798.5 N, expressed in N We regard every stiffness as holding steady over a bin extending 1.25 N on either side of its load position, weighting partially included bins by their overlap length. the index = 8.6 N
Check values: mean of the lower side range 2.27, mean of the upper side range 2.16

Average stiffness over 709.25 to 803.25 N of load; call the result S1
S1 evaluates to 1.78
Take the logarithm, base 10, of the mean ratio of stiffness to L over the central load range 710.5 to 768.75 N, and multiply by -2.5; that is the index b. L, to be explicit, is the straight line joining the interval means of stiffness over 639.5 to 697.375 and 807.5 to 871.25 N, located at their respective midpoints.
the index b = 0.39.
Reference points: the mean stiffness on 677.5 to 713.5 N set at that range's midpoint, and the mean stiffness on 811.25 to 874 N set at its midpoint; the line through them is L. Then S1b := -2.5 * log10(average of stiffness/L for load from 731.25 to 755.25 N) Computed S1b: 0.453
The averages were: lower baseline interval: 2.37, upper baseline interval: 2.2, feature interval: 1.52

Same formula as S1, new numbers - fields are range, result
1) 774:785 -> 1.82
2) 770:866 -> 2.11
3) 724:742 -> 1.81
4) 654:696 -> 2.47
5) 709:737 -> 1.98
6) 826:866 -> 2.19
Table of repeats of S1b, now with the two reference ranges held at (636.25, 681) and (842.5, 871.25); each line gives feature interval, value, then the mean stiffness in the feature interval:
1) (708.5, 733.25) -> 0.21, 2.01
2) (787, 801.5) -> 0.07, 2.22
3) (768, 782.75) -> 0.37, 1.7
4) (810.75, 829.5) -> 0.11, 2.1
